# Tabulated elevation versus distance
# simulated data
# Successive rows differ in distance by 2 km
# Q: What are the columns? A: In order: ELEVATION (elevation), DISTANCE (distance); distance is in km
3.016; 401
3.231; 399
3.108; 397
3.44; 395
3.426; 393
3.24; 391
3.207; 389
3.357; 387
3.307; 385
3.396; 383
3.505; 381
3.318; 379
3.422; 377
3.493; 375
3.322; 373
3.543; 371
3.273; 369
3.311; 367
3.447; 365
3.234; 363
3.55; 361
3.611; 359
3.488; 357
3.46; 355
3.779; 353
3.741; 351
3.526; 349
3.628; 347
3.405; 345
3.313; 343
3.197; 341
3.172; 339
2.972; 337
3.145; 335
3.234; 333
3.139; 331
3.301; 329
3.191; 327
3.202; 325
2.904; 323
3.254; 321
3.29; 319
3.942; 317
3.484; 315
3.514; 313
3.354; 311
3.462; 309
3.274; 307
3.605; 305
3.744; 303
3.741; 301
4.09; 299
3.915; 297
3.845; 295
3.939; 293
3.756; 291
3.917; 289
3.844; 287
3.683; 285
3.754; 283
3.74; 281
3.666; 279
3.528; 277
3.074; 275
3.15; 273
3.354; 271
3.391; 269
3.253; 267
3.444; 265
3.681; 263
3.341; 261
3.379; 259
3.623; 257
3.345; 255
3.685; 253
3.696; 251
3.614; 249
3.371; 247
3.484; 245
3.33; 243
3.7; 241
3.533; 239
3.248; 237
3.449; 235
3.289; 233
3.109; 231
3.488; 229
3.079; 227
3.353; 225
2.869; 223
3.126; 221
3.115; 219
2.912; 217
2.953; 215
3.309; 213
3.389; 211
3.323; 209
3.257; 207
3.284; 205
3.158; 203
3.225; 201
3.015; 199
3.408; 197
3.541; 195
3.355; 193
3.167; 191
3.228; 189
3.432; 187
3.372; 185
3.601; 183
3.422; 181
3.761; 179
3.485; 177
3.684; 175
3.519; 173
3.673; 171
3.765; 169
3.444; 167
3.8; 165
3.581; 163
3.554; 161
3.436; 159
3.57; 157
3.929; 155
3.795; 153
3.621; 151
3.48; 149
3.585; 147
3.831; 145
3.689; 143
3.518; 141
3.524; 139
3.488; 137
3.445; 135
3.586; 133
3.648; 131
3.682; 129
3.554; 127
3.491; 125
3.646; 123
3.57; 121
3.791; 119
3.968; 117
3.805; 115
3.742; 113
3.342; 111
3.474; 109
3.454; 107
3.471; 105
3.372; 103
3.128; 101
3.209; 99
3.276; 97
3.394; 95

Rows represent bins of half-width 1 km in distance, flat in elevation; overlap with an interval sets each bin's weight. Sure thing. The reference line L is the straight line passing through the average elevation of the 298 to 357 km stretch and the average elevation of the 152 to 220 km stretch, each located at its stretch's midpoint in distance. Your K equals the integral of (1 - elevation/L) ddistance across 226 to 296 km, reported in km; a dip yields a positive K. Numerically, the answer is -1.8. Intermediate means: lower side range 3.43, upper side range 3.42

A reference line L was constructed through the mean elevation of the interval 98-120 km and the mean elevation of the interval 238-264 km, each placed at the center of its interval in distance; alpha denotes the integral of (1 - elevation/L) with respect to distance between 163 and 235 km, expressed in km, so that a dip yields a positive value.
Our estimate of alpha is 3.6 km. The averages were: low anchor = 3.52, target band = 3.35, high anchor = 3.52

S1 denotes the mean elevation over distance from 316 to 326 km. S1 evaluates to 3.32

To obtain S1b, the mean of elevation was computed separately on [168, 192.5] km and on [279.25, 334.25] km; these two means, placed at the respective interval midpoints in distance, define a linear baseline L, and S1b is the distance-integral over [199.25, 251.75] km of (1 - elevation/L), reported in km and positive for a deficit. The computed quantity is 3.5 km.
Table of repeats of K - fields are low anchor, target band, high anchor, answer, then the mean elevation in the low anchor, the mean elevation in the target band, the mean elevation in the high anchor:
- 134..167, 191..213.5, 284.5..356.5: 1.8 km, 3.61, 3.29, 3.5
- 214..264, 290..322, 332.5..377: -2.4 km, 3.35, 3.64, 3.4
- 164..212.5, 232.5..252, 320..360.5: -0.5 km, 3.43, 3.48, 3.34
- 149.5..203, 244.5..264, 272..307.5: 0.6 km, 3.51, 3.52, 3.69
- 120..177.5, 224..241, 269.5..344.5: 0.9 km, 3.61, 3.34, 3.48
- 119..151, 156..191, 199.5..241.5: -1.1 km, 3.59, 3.54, 3.24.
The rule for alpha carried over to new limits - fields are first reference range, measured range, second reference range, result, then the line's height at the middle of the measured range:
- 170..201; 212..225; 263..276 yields 1.2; 3.39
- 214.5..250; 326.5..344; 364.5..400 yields 0.8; 3.33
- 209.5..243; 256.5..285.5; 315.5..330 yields -1.7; 3.27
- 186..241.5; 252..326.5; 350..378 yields -3.9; 3.37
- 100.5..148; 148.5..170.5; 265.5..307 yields -0.3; 3.59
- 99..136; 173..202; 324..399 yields 0.7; 3.5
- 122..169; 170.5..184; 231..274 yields -0.1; 3.56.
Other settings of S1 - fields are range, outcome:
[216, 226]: 3.08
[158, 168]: 3.56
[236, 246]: 3.46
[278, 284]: 3.72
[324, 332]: 3.21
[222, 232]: 3.18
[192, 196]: 3.45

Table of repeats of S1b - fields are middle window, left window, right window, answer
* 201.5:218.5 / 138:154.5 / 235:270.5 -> 1.7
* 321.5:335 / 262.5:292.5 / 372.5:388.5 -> 1.2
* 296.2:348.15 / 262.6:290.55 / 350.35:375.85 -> 1.5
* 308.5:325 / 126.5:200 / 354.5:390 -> 0.3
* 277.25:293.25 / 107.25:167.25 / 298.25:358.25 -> -1.4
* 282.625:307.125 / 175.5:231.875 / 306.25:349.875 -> -3.6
